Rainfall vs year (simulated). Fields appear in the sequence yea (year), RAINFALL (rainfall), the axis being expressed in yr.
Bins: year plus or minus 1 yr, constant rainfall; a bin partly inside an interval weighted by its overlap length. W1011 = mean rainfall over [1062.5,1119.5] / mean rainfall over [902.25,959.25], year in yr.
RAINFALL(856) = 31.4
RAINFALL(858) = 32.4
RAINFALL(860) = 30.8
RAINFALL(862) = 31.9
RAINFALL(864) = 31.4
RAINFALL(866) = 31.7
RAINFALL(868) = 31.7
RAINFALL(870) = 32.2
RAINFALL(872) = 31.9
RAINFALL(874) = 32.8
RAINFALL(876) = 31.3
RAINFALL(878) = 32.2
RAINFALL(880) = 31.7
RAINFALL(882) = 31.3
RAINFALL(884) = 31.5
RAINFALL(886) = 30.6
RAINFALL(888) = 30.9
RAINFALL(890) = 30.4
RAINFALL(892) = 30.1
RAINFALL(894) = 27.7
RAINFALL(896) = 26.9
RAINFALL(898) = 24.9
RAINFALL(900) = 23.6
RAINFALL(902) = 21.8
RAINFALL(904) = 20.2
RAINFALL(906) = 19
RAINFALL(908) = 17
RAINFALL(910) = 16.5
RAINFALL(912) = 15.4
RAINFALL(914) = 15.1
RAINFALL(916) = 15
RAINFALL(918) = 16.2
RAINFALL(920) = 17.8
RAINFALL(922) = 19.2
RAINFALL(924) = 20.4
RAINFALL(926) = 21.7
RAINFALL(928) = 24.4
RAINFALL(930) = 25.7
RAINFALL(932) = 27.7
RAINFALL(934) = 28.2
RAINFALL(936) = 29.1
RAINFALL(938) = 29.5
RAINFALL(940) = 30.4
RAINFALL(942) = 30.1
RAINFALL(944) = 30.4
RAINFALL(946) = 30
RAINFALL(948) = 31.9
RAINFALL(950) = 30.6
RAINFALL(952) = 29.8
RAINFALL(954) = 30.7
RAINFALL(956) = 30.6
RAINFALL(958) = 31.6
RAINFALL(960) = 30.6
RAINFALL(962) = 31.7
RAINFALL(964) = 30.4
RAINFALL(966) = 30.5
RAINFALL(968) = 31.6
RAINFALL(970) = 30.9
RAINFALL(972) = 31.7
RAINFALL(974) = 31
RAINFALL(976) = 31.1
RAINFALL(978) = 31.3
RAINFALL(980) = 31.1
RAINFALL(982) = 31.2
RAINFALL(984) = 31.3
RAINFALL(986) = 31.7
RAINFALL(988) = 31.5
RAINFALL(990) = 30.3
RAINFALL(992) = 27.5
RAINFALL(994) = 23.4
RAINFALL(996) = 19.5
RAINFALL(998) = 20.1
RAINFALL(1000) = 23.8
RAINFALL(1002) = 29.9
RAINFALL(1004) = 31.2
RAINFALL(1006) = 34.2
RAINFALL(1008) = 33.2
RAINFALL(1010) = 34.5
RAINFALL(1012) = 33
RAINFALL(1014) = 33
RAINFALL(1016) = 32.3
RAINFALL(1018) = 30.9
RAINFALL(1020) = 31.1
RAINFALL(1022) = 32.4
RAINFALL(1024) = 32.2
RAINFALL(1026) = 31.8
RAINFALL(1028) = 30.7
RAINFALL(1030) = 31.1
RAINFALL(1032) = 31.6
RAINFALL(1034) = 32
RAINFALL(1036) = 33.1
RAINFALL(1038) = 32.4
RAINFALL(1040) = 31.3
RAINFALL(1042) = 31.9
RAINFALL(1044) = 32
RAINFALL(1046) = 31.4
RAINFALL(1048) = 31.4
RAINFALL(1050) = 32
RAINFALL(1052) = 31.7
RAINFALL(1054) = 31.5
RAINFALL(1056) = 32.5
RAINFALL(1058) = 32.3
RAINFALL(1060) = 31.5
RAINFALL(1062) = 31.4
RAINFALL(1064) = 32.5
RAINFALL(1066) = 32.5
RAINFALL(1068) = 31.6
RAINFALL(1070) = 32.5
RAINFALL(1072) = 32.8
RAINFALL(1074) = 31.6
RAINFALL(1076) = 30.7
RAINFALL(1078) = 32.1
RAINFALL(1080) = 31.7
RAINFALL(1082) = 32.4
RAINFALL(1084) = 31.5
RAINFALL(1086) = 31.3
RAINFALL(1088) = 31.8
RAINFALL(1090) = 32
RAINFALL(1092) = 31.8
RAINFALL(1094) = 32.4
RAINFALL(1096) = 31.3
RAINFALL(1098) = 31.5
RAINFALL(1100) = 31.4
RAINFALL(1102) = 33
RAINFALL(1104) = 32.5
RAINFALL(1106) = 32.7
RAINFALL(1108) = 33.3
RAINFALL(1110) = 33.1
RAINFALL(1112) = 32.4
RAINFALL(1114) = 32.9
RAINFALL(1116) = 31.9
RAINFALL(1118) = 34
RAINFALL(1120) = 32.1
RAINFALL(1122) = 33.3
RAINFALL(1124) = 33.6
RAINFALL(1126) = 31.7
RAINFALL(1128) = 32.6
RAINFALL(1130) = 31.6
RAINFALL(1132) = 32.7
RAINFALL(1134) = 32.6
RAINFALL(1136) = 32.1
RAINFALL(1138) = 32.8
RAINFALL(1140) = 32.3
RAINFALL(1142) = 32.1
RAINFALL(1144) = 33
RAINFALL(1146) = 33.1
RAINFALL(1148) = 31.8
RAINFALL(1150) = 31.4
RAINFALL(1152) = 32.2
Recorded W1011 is 1.32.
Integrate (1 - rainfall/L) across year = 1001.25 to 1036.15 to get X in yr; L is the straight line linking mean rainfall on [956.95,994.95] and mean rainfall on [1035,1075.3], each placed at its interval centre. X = -0.88 yr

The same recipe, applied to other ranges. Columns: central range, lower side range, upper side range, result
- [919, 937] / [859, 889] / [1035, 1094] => 4.48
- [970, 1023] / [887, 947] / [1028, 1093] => -3.44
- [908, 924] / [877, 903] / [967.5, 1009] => 6.74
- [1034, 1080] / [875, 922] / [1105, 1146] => -2.86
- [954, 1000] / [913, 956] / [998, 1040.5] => -1.74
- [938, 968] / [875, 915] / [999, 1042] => -2.48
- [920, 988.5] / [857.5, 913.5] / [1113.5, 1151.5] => -0.36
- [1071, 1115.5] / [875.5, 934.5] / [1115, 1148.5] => -1.41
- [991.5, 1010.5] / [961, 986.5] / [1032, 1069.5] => 2.36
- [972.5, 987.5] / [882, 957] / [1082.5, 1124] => -2.00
